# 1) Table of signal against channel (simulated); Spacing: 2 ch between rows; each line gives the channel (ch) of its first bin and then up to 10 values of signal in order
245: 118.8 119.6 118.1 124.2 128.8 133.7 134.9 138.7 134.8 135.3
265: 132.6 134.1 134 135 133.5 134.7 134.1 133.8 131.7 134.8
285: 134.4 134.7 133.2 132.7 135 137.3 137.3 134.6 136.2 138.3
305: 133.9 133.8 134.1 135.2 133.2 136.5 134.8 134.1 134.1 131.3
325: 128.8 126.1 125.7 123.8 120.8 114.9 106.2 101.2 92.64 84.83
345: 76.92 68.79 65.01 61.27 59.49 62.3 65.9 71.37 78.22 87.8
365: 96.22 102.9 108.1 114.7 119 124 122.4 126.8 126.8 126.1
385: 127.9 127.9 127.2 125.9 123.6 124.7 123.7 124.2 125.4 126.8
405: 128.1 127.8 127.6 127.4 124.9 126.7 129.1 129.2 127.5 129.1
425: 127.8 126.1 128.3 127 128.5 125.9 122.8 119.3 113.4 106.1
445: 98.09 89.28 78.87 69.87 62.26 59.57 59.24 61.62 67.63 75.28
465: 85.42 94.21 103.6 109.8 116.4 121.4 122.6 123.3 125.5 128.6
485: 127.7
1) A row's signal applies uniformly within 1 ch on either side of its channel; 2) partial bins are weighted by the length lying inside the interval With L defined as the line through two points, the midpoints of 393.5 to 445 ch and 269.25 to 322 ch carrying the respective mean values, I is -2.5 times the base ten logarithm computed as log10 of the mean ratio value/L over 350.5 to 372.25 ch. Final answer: 0.474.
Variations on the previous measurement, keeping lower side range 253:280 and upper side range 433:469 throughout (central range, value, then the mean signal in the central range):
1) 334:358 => 0.40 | 80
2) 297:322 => -0.09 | 135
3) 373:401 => -0.19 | 125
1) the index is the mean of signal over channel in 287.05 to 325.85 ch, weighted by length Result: 134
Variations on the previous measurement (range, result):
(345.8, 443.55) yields 113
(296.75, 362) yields 109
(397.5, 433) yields 127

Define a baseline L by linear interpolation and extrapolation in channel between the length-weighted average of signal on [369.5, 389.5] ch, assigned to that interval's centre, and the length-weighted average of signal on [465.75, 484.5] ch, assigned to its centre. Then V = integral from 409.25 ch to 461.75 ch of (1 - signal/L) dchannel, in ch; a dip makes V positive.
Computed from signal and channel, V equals 5.6 ch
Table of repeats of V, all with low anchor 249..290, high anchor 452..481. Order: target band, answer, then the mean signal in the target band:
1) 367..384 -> -1.4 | 120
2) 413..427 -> -3.7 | 128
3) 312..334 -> -1.5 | 130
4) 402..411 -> -2.0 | 128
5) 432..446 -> -2.7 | 116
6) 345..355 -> 4.4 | 64.8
